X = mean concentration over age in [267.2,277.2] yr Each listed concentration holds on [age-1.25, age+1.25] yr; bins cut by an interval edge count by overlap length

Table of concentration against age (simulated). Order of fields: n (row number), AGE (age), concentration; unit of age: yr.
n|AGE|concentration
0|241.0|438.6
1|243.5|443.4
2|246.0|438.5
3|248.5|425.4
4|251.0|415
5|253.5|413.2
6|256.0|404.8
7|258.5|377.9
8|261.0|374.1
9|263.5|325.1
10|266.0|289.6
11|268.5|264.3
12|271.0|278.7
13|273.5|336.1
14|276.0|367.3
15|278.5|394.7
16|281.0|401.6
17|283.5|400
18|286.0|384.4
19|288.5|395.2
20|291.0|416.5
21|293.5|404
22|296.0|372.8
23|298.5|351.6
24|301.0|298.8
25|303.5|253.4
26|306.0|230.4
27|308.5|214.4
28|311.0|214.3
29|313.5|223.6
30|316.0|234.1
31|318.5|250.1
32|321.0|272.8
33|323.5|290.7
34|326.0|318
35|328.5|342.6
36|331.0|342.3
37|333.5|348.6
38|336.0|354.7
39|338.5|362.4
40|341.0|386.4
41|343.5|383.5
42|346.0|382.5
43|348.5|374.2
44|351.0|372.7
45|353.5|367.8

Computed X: 311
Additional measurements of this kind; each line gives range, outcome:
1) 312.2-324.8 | 254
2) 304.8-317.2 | 223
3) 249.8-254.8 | 414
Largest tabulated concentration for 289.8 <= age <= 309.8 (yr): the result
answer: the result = 416.5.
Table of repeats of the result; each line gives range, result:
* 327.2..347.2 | 386.4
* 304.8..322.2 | 272.8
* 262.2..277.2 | 367.3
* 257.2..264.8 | 377.9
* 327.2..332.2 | 342.6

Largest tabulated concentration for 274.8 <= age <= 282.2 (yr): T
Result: 401.6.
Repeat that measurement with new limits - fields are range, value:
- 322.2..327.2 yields 318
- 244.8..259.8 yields 438.5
